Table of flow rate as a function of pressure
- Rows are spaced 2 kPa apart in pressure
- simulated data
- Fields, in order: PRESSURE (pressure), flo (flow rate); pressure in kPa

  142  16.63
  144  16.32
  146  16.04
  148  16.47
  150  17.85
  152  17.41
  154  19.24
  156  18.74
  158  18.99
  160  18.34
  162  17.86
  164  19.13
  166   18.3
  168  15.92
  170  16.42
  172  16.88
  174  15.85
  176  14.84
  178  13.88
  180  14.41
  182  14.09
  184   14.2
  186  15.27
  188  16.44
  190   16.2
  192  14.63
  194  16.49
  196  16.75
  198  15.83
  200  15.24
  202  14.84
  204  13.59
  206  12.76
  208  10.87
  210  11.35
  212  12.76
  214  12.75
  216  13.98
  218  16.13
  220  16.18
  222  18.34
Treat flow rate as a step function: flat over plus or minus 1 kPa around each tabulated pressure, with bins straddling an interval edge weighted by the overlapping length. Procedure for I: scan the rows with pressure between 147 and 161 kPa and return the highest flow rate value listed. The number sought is 19.24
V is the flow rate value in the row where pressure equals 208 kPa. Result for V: 10.87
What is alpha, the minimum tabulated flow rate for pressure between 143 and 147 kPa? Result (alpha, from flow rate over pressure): 16.04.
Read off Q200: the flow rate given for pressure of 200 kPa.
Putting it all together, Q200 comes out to 15.24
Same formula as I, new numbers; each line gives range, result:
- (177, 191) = 16.44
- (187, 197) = 16.75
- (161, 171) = 19.13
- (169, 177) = 16.88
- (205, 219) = 16.13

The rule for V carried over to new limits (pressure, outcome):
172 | 16.88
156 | 18.74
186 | 15.27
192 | 14.63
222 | 18.34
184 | 14.2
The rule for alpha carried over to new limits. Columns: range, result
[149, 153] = 17.41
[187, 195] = 14.63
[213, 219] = 12.75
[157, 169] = 15.92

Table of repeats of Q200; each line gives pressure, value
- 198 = 15.83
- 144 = 16.32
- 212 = 12.76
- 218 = 16.13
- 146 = 16.04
